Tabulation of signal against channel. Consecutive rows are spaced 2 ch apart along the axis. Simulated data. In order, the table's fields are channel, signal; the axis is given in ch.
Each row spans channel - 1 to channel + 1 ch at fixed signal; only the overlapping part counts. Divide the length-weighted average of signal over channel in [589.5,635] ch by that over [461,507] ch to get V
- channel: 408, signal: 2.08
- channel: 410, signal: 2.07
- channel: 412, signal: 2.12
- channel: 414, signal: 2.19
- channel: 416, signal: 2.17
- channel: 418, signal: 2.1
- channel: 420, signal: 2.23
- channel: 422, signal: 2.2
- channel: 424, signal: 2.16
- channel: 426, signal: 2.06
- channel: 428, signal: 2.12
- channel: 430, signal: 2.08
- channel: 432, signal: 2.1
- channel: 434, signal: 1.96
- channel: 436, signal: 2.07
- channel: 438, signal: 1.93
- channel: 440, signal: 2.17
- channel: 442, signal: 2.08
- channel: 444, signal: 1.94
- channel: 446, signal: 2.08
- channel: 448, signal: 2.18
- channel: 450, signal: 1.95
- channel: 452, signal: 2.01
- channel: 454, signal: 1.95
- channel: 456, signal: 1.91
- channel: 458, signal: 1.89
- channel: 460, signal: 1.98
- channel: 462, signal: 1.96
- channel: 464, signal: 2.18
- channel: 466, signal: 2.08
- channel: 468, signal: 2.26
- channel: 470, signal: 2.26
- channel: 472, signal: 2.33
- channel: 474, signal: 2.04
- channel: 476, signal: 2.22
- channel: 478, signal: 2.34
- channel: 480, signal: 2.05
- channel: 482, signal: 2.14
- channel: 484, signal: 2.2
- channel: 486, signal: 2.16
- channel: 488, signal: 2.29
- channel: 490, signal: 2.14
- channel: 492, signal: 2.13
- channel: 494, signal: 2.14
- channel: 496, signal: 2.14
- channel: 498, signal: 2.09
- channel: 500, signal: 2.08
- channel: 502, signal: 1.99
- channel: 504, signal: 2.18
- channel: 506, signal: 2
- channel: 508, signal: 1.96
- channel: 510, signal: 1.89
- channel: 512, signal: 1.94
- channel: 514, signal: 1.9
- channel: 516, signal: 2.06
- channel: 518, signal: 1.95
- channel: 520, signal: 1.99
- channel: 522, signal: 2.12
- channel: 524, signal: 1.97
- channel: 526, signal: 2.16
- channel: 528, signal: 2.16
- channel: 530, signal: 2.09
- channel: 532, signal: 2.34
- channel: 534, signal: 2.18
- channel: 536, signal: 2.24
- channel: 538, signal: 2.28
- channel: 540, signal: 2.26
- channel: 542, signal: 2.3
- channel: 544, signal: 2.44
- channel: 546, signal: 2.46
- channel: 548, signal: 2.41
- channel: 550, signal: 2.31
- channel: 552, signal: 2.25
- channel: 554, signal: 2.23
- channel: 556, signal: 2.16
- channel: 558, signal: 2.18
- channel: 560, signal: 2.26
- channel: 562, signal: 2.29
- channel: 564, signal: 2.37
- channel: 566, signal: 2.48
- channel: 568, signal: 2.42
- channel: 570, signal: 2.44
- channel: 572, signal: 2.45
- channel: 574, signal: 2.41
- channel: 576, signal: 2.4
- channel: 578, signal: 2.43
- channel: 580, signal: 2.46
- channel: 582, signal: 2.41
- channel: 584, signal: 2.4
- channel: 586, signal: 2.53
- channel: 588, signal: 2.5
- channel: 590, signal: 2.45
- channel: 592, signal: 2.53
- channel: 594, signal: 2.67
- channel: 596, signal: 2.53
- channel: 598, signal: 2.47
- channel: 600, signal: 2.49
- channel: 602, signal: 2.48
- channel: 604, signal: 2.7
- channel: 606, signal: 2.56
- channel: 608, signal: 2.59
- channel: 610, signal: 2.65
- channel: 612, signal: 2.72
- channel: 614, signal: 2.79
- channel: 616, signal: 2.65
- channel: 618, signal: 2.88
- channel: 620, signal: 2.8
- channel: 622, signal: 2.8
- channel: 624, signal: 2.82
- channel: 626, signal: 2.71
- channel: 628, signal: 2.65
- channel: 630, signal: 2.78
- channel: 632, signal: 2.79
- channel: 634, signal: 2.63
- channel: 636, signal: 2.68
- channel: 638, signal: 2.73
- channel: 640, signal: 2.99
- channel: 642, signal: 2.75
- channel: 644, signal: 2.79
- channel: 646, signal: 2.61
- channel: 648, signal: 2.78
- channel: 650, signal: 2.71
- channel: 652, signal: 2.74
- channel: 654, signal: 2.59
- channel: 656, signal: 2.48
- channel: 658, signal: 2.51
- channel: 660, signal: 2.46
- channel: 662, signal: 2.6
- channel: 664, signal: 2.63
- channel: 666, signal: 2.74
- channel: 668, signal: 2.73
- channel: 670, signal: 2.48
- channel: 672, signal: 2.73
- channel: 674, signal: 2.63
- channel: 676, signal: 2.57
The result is 1.24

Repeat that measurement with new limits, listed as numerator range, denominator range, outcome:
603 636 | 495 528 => 1.34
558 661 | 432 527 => 1.25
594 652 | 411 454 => 1.29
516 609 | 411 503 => 1.12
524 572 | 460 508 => 1.07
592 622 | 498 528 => 1.31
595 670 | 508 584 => 1.19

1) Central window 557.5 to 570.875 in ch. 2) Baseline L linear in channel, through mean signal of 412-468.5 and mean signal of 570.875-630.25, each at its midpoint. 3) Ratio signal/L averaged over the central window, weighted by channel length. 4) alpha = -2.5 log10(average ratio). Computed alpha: 0.05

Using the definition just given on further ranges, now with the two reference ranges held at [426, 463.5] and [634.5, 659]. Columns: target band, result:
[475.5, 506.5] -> 0.02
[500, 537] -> 0.10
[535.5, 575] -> 0.03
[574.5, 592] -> 0.01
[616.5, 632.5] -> -0.06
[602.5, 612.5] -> -0.03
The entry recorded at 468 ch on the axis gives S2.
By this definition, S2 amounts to 2.26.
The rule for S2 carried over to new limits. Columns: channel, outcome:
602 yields 2.48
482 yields 2.14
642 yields 2.75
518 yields 1.95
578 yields 2.43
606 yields 2.56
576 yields 2.4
